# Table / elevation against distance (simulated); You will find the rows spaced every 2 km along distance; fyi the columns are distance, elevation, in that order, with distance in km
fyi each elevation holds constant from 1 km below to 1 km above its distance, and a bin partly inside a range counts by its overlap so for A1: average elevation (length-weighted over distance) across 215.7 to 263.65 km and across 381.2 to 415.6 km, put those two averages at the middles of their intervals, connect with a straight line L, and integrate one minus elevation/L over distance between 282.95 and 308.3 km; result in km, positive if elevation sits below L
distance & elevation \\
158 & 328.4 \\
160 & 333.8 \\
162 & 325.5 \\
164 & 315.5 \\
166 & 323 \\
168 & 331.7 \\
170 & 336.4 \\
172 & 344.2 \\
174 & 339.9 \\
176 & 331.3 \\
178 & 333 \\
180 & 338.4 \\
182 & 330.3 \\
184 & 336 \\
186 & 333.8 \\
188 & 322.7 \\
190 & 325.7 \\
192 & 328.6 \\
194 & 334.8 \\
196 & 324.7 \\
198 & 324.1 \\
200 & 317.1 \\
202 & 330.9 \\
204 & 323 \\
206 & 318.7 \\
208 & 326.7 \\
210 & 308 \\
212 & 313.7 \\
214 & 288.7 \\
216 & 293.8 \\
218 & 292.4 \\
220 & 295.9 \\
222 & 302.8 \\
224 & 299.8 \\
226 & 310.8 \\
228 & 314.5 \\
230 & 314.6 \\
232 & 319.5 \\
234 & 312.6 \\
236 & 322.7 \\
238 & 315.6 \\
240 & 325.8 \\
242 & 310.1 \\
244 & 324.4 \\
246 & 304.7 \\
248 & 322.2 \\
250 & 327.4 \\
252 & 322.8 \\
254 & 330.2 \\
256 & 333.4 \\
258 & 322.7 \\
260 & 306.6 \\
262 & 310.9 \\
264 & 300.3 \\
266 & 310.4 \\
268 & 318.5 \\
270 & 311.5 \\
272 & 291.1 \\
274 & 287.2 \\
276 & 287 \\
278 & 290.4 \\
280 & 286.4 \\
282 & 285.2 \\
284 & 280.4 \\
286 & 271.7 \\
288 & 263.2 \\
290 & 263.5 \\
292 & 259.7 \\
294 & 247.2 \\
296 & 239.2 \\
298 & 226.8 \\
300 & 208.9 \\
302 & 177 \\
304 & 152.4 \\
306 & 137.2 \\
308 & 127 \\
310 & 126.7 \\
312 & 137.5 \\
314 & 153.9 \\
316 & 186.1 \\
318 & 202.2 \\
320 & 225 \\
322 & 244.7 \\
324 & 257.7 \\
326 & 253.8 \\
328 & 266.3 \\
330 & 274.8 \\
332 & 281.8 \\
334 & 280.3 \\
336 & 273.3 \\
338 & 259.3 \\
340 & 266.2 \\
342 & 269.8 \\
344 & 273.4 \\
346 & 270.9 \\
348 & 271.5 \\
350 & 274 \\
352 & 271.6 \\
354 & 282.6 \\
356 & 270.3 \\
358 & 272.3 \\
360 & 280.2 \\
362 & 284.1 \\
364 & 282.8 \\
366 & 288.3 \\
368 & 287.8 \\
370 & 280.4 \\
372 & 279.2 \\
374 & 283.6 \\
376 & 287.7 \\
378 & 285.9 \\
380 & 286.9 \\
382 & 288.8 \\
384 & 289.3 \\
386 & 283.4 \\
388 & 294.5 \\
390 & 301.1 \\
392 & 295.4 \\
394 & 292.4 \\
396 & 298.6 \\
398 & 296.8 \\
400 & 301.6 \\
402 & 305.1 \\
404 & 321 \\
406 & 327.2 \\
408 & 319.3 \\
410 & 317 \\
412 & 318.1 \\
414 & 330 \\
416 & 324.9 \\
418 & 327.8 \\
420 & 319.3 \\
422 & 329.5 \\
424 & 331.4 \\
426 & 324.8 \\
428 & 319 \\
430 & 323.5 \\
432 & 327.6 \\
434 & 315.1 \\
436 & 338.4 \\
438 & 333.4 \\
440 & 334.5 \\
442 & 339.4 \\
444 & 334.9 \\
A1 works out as 7.2 km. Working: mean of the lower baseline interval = 314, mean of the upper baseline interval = 305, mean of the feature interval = 222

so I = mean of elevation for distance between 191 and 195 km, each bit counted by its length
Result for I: 332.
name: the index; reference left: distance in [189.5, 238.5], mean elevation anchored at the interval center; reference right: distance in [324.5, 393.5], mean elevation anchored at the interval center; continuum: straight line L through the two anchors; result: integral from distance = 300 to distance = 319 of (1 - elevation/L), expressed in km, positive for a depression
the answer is 8.7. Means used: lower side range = 314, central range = 158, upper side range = 279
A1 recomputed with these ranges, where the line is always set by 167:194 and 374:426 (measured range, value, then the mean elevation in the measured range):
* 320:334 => 2.4 km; 262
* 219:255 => 1.2 km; 315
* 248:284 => 1.8 km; 307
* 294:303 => 2.9 km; 217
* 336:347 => 1.6 km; 268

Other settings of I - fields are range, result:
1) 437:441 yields 334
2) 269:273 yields 301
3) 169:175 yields 340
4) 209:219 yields 299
